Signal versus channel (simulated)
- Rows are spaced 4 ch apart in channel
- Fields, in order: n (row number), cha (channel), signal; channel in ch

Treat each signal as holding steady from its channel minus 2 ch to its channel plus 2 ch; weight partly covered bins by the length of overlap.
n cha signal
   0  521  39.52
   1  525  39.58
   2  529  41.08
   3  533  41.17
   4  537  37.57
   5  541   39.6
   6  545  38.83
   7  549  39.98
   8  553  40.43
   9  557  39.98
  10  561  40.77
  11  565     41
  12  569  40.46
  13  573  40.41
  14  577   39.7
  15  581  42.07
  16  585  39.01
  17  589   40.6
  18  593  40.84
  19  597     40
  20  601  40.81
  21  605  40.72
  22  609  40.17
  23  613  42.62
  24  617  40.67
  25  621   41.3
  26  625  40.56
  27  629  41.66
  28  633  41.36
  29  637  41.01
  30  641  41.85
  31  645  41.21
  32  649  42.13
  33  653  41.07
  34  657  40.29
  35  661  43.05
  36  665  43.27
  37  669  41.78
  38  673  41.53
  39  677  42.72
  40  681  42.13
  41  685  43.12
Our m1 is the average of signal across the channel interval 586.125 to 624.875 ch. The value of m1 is 40.8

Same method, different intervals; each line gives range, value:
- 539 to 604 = 40.3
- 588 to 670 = 41.3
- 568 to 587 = 40.3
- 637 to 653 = 41.6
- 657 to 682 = 42.3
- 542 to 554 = 39.7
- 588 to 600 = 40.5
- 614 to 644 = 41.2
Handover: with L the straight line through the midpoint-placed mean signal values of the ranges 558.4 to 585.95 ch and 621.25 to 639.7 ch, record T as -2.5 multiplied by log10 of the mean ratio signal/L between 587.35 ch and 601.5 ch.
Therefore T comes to 0.007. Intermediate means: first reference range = 40.5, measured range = 40.5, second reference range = 41.2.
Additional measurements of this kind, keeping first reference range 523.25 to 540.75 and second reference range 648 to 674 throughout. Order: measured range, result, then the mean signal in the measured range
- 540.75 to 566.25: 0.00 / 40.1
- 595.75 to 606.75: 0.01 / 40.5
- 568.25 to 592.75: 0.01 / 40.4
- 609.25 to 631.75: 0.00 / 41.3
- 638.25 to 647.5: 0.00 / 41.5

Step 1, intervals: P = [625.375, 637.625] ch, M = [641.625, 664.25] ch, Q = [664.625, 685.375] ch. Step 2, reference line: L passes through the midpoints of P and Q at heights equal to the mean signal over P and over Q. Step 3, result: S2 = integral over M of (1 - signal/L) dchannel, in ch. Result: 0.1 ch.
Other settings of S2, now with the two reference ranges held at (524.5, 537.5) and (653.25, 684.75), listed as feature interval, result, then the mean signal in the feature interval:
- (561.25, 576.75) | 0.1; 40.5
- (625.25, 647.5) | 0.1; 41.4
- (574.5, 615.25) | 0.4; 40.7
